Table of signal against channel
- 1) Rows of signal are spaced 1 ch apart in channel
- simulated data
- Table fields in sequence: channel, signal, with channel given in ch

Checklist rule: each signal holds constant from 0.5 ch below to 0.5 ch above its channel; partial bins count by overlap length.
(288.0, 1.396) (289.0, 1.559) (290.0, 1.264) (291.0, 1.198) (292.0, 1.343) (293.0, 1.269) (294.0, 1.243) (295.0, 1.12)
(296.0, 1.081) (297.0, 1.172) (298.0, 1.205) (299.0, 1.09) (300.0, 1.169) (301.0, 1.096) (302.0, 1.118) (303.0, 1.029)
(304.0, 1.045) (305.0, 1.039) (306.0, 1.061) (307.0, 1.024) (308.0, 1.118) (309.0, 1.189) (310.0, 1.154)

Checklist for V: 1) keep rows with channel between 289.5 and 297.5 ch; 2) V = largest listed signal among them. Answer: 1.343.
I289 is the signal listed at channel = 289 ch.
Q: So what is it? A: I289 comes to 1.559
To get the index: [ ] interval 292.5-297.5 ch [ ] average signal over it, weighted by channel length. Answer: 1.18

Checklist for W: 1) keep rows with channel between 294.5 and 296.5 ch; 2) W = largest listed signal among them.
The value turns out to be 1.12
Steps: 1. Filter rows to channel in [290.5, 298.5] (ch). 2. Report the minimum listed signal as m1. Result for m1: 1.081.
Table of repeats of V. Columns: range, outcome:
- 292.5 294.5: 1.269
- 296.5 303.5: 1.205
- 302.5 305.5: 1.045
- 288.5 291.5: 1.559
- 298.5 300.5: 1.169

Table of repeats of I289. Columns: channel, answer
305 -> 1.039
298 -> 1.205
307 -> 1.024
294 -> 1.243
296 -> 1.081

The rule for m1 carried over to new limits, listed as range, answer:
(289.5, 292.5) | 1.198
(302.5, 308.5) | 1.024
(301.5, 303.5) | 1.029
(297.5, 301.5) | 1.09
